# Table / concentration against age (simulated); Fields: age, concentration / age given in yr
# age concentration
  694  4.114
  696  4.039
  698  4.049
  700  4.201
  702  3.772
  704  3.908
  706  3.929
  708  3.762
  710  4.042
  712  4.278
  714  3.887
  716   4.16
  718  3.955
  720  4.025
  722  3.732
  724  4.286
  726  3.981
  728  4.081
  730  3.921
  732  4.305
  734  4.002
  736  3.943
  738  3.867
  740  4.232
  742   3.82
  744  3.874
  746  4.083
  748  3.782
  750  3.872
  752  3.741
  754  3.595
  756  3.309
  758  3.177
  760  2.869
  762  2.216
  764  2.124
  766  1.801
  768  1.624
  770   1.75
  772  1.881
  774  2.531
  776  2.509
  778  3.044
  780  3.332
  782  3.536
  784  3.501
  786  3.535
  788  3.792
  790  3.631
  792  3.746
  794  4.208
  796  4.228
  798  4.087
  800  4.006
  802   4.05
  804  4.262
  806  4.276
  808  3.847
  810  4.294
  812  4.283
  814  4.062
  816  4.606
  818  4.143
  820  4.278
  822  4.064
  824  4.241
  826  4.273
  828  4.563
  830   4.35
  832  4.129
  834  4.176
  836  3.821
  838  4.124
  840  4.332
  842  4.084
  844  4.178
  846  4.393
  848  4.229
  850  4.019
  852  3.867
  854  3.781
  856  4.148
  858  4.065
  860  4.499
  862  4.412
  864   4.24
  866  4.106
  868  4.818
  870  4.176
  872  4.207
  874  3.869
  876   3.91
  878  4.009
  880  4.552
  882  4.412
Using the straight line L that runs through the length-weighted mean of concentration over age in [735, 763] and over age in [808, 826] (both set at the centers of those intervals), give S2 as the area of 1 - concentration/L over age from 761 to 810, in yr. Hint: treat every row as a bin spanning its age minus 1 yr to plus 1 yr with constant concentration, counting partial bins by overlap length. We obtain 8.8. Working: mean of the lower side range 3.6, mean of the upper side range 4.23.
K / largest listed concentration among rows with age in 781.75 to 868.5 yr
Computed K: 4.818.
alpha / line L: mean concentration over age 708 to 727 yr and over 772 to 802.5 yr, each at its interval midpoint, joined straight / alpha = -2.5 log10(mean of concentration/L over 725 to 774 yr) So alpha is 0.15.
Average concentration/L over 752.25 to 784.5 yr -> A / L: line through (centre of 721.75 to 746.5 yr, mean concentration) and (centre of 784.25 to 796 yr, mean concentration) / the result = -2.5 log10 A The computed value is 0.40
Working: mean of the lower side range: 4.02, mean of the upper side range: 3.8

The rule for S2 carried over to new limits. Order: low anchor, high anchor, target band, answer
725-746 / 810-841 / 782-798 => 1.3 yr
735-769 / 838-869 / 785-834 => -4.0 yr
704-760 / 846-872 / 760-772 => 6.0 yr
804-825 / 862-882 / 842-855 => 0.4 yr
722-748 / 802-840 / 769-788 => 5.6 yr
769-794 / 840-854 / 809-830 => -3.4 yr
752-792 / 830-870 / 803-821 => -3.5 yr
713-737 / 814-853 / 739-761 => 2.1 yr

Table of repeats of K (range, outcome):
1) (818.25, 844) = 4.563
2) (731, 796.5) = 4.305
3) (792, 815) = 4.294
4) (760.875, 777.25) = 2.531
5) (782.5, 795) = 4.208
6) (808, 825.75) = 4.606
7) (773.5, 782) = 3.536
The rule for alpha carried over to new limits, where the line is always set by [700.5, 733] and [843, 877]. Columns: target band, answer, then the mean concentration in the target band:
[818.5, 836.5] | -0.02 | 4.22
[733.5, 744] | 0.02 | 3.96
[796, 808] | 0.00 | 4.12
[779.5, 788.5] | 0.16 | 3.54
